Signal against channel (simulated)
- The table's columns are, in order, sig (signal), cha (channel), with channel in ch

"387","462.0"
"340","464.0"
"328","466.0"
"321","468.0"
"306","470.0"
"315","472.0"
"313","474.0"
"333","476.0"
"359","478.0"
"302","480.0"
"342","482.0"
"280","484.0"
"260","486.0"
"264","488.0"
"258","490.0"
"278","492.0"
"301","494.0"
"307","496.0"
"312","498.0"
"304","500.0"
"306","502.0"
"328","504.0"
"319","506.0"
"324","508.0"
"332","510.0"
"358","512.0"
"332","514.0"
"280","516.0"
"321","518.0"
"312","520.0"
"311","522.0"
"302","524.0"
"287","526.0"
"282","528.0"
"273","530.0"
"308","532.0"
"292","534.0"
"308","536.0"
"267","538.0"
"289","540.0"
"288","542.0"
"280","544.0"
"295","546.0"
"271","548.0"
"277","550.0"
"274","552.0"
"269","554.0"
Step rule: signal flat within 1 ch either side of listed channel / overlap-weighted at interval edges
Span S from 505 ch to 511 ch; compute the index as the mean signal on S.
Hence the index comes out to 325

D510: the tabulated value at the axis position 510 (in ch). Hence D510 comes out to 332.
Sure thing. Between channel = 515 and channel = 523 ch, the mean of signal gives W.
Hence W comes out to 306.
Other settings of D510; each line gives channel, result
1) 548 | 271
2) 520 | 312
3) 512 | 358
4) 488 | 264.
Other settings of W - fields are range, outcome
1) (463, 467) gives 334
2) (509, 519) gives 325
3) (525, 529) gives 284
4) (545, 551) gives 281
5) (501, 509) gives 319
